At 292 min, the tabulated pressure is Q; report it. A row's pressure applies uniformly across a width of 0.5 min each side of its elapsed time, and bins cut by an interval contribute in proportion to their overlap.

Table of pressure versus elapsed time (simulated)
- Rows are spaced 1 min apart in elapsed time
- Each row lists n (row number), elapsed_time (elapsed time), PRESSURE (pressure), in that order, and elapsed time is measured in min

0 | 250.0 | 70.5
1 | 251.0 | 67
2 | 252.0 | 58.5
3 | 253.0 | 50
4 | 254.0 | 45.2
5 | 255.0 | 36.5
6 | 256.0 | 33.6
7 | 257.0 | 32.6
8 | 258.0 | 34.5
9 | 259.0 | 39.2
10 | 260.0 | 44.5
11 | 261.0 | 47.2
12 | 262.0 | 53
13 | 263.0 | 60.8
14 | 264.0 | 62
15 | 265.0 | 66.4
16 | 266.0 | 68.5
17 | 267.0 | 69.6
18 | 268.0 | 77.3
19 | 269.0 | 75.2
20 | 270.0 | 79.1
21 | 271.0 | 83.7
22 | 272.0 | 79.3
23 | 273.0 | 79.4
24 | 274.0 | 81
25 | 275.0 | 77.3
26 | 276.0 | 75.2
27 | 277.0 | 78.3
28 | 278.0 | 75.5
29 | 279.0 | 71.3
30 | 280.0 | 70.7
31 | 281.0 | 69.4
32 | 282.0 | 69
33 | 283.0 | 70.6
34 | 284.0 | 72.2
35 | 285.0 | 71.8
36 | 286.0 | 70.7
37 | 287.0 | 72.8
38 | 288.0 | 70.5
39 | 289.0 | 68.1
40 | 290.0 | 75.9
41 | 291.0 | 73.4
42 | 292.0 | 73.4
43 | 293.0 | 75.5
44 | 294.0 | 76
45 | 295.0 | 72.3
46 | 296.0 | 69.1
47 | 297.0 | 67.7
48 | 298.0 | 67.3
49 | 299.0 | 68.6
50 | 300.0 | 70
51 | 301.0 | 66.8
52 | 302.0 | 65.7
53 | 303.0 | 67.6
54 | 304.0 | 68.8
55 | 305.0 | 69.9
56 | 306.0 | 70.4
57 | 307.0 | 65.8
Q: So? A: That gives 73.4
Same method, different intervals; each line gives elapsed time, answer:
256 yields 33.6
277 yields 78.3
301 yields 66.8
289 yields 68.1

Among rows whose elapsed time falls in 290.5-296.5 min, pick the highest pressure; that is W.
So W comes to 76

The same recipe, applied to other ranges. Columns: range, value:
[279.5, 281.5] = 70.7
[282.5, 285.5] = 72.2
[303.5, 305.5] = 69.9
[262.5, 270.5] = 79.1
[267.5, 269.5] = 77.3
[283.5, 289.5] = 72.8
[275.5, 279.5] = 78.3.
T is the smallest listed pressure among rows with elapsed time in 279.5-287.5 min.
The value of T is 69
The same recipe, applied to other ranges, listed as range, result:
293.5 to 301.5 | 66.8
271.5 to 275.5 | 77.3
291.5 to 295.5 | 72.3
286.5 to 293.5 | 68.1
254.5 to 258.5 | 32.6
